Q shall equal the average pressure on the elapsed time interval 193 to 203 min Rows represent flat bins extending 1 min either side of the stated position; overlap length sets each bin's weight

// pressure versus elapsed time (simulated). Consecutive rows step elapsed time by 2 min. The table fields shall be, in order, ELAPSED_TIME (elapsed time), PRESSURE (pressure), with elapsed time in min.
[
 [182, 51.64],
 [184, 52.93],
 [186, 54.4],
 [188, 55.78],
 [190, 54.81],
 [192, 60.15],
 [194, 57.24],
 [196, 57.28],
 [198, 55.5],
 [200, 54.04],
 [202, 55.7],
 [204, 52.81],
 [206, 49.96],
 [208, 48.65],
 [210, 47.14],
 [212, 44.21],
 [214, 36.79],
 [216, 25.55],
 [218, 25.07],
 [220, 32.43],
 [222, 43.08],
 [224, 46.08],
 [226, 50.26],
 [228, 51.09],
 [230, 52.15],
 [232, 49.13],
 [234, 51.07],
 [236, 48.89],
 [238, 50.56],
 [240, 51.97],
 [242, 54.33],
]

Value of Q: 56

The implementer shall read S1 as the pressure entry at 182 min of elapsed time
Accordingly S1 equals 51.64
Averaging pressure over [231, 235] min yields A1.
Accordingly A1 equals 50.1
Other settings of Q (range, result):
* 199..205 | 54.2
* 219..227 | 43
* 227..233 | 50.8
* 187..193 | 56.9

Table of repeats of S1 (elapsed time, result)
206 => 49.96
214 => 36.79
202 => 55.7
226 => 50.26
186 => 54.4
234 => 51.07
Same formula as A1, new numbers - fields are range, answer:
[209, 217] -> 38.4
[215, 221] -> 27.7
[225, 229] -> 50.7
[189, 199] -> 57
